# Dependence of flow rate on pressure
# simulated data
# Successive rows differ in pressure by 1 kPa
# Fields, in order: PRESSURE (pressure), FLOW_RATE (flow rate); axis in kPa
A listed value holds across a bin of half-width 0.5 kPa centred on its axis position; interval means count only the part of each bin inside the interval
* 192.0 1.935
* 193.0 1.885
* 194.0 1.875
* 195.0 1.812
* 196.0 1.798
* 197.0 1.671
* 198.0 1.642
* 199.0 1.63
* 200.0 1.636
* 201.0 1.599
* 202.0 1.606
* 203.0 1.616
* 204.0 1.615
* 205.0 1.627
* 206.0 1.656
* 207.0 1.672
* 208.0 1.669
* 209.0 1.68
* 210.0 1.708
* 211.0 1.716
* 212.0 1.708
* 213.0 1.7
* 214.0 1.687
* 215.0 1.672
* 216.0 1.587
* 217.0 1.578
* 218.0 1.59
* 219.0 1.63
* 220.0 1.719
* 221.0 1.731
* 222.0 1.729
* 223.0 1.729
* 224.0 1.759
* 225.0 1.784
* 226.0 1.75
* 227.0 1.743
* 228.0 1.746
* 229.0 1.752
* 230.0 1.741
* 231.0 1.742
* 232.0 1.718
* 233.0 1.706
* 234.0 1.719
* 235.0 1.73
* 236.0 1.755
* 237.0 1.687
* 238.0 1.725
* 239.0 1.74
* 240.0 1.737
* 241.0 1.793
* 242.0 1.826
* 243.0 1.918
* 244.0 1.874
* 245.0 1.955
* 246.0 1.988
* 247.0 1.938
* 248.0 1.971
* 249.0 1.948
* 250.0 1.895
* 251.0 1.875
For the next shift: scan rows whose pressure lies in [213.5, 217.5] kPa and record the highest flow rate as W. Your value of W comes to 1.687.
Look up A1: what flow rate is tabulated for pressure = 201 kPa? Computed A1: 1.599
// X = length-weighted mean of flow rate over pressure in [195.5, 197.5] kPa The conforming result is 1.73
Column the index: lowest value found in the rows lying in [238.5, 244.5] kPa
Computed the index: 1.737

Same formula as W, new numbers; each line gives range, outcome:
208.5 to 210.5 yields 1.708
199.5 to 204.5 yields 1.636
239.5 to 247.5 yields 1.988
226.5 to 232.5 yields 1.752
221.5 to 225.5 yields 1.784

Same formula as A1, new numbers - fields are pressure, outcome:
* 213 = 1.7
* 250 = 1.895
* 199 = 1.63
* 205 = 1.627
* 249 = 1.948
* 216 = 1.587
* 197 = 1.671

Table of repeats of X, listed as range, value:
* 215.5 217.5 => 1.58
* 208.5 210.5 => 1.69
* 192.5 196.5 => 1.84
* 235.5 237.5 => 1.72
